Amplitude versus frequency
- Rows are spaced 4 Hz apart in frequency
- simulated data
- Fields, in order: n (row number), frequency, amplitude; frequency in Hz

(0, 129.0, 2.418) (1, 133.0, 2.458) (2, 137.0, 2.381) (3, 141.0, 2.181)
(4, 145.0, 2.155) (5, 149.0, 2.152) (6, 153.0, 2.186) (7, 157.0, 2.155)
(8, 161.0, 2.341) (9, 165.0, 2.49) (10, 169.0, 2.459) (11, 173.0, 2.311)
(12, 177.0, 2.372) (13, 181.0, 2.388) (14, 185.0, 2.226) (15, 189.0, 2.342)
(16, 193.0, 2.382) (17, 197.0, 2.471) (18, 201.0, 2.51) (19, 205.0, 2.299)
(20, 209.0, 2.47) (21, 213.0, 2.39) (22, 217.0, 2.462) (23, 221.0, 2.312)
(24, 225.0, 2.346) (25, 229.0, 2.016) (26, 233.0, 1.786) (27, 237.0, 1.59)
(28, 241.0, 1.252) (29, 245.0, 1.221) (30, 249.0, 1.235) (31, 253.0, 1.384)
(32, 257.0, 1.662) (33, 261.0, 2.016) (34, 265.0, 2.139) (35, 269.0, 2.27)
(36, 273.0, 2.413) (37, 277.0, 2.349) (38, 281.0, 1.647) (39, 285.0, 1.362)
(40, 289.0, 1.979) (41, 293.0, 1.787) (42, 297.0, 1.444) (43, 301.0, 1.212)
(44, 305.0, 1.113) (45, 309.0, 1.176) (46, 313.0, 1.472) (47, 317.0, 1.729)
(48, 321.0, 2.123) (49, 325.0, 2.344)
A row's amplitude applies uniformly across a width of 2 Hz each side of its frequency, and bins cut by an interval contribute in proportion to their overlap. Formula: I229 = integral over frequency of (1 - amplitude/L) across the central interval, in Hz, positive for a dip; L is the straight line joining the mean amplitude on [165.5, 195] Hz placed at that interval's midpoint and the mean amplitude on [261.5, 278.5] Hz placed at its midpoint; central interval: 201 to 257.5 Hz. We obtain 9.7 Hz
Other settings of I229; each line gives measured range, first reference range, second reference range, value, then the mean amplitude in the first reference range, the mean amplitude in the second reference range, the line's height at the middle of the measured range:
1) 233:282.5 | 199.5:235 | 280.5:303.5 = 2.40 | 2.28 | 1.56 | 1.89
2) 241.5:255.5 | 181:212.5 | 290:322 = 4.81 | 2.39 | 1.5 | 1.97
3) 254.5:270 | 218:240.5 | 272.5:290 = -0.41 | 1.98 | 1.91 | 1.93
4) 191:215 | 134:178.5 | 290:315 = -4.99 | 2.29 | 1.39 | 2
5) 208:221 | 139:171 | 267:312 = -2.61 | 2.26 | 1.7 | 2.01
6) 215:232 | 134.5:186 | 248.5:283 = -1.45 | 2.29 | 1.93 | 2.08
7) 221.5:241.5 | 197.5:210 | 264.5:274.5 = 4.16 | 2.43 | 2.29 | 2.37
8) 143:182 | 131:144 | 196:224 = 0.95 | 2.33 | 2.41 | 2.36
